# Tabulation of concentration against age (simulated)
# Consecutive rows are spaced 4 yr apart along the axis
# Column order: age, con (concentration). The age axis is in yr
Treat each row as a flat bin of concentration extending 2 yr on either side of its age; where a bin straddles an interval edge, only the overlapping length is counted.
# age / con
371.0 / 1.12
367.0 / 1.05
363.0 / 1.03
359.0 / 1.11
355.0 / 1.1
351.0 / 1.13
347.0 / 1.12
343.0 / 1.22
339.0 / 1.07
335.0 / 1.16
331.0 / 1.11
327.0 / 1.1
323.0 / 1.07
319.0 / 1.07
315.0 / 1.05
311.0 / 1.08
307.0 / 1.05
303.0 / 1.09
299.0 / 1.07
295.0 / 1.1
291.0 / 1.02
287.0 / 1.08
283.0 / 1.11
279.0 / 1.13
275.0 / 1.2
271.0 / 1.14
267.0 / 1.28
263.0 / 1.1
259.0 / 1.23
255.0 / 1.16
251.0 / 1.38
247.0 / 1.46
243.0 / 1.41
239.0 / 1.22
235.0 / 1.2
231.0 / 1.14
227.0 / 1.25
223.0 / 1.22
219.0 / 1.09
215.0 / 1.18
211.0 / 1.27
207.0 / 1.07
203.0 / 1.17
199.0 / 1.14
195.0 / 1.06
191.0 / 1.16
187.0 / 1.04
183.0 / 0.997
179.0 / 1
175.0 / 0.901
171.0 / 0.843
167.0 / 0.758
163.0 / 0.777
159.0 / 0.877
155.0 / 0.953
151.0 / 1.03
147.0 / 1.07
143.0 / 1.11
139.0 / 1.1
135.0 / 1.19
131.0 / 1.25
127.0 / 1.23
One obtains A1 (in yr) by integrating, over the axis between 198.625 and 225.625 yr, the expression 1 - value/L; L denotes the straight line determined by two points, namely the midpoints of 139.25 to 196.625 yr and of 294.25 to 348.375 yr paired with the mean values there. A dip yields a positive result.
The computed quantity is -4.2 yr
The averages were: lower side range 0.973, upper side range 1.1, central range 1.17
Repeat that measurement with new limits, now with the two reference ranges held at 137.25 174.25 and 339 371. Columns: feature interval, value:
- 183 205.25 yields -2.9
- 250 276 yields -4.4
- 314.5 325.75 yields 0.1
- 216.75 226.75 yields -1.7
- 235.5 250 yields -4.7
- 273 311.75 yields -1.4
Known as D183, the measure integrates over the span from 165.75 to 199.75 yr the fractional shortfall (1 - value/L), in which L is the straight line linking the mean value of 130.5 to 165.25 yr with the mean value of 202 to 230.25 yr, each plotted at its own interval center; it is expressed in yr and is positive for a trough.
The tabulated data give 3.6 yr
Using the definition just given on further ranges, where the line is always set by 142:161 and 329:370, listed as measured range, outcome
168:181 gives 1.4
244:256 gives -3.4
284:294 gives 0.2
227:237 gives -1.3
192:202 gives -0.8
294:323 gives 0.4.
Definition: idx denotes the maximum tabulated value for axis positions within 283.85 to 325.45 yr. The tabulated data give 1.1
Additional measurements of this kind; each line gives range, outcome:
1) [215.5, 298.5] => 1.46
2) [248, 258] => 1.38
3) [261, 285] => 1.28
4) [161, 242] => 1.27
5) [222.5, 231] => 1.25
